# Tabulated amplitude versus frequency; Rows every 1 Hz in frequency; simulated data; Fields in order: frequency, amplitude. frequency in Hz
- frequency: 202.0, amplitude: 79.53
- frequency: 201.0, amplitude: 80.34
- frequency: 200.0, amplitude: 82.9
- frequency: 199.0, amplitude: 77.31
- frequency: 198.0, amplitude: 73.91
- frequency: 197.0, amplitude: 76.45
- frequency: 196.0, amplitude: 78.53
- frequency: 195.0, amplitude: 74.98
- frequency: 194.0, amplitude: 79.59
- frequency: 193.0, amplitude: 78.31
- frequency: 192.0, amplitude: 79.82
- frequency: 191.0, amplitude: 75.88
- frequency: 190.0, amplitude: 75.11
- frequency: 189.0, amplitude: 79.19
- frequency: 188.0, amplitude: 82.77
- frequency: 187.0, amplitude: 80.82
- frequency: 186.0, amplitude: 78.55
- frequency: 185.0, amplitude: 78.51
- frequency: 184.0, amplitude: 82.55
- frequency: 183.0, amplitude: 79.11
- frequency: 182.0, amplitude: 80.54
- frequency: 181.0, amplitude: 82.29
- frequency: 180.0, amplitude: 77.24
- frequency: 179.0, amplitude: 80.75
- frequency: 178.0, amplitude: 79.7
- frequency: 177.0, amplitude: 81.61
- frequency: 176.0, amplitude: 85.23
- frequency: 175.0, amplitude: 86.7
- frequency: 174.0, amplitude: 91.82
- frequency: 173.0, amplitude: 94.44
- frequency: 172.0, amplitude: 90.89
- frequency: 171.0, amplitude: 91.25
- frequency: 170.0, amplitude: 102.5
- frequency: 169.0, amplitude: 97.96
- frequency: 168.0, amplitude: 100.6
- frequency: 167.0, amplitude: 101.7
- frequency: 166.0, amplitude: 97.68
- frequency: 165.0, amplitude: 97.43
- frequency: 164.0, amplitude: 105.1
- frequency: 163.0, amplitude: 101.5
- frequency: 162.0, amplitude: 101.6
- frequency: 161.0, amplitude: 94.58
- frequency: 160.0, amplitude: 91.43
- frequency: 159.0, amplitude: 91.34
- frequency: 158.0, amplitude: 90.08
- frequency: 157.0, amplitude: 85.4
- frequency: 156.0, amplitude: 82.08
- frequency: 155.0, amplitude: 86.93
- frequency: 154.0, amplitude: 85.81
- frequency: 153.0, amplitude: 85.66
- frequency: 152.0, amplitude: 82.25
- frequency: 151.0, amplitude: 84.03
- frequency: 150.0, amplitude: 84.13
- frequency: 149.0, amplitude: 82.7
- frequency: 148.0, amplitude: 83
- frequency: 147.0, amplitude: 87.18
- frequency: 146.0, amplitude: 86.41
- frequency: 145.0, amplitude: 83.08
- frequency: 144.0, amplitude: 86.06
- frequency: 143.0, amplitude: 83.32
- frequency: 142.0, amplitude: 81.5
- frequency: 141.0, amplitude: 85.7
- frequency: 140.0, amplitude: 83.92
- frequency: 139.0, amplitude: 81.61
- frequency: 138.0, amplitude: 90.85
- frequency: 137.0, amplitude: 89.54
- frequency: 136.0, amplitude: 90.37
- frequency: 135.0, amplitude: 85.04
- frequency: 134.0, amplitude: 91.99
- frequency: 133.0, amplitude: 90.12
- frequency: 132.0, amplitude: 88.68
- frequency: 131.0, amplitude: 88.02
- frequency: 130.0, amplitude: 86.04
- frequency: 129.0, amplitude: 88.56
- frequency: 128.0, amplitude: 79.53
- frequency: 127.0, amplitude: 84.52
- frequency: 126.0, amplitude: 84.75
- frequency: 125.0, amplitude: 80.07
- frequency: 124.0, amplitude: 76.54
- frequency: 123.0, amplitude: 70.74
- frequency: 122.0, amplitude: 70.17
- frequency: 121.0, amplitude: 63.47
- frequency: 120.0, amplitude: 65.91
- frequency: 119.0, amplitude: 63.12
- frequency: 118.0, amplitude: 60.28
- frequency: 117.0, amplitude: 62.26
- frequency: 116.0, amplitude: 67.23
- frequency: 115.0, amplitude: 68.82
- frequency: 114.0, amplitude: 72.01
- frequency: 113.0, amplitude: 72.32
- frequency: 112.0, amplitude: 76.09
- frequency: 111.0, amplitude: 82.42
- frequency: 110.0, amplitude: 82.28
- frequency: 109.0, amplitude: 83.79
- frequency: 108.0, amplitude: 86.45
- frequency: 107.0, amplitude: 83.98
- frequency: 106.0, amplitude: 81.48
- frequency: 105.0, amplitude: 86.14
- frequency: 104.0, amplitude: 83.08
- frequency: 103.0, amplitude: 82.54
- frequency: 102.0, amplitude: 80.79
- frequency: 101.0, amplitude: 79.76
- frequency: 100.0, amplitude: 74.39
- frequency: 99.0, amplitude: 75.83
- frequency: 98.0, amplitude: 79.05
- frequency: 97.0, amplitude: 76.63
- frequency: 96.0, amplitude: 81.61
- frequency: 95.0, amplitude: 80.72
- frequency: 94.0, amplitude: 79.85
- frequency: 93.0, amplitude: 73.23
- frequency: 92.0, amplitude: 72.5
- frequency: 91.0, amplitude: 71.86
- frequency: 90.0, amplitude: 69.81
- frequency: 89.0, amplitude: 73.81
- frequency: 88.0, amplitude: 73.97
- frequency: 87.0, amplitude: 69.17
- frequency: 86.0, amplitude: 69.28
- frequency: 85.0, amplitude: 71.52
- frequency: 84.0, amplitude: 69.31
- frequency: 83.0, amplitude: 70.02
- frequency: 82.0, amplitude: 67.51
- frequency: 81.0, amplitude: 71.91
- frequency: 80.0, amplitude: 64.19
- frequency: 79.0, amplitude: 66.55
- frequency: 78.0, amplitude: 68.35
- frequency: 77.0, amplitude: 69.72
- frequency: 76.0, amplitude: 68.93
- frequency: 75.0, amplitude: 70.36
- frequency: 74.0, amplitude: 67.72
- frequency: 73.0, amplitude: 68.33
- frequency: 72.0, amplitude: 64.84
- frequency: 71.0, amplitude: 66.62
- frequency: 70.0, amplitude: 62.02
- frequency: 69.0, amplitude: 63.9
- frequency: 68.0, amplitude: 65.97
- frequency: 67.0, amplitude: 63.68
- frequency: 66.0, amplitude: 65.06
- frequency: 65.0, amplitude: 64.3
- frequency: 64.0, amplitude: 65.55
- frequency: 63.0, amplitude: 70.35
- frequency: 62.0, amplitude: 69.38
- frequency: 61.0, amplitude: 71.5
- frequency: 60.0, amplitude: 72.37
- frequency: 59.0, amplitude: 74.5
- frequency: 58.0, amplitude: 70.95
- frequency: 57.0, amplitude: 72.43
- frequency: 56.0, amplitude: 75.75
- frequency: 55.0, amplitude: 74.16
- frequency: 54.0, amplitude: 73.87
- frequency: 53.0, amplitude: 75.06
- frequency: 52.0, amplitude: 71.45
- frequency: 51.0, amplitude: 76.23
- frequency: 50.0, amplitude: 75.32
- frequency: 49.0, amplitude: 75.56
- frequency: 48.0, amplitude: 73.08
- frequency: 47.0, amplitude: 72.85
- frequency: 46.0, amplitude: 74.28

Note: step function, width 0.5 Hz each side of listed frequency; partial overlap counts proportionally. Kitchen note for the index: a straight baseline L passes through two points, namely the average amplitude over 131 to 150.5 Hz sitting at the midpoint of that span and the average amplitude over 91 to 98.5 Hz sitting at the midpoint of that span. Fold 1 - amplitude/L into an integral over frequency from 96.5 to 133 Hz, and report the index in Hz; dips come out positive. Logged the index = 1.6 Hz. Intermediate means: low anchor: 77.3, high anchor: 86.1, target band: 77.6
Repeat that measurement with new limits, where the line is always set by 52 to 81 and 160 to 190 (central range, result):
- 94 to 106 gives -0.8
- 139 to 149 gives -0.1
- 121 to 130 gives 0.1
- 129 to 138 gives -0.8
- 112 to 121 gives 1.3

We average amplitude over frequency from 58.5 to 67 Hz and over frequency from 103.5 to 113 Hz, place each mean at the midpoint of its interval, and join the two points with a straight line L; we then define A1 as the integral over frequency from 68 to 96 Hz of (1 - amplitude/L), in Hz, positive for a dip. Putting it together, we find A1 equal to 1.7 Hz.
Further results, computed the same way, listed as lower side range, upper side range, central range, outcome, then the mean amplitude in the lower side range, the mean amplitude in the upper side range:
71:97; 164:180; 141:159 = 0.4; 71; 92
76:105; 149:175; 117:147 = 1.3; 73.9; 92.4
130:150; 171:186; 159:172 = -2.1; 86.2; 83.8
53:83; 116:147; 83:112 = -1.2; 68.8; 80.6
